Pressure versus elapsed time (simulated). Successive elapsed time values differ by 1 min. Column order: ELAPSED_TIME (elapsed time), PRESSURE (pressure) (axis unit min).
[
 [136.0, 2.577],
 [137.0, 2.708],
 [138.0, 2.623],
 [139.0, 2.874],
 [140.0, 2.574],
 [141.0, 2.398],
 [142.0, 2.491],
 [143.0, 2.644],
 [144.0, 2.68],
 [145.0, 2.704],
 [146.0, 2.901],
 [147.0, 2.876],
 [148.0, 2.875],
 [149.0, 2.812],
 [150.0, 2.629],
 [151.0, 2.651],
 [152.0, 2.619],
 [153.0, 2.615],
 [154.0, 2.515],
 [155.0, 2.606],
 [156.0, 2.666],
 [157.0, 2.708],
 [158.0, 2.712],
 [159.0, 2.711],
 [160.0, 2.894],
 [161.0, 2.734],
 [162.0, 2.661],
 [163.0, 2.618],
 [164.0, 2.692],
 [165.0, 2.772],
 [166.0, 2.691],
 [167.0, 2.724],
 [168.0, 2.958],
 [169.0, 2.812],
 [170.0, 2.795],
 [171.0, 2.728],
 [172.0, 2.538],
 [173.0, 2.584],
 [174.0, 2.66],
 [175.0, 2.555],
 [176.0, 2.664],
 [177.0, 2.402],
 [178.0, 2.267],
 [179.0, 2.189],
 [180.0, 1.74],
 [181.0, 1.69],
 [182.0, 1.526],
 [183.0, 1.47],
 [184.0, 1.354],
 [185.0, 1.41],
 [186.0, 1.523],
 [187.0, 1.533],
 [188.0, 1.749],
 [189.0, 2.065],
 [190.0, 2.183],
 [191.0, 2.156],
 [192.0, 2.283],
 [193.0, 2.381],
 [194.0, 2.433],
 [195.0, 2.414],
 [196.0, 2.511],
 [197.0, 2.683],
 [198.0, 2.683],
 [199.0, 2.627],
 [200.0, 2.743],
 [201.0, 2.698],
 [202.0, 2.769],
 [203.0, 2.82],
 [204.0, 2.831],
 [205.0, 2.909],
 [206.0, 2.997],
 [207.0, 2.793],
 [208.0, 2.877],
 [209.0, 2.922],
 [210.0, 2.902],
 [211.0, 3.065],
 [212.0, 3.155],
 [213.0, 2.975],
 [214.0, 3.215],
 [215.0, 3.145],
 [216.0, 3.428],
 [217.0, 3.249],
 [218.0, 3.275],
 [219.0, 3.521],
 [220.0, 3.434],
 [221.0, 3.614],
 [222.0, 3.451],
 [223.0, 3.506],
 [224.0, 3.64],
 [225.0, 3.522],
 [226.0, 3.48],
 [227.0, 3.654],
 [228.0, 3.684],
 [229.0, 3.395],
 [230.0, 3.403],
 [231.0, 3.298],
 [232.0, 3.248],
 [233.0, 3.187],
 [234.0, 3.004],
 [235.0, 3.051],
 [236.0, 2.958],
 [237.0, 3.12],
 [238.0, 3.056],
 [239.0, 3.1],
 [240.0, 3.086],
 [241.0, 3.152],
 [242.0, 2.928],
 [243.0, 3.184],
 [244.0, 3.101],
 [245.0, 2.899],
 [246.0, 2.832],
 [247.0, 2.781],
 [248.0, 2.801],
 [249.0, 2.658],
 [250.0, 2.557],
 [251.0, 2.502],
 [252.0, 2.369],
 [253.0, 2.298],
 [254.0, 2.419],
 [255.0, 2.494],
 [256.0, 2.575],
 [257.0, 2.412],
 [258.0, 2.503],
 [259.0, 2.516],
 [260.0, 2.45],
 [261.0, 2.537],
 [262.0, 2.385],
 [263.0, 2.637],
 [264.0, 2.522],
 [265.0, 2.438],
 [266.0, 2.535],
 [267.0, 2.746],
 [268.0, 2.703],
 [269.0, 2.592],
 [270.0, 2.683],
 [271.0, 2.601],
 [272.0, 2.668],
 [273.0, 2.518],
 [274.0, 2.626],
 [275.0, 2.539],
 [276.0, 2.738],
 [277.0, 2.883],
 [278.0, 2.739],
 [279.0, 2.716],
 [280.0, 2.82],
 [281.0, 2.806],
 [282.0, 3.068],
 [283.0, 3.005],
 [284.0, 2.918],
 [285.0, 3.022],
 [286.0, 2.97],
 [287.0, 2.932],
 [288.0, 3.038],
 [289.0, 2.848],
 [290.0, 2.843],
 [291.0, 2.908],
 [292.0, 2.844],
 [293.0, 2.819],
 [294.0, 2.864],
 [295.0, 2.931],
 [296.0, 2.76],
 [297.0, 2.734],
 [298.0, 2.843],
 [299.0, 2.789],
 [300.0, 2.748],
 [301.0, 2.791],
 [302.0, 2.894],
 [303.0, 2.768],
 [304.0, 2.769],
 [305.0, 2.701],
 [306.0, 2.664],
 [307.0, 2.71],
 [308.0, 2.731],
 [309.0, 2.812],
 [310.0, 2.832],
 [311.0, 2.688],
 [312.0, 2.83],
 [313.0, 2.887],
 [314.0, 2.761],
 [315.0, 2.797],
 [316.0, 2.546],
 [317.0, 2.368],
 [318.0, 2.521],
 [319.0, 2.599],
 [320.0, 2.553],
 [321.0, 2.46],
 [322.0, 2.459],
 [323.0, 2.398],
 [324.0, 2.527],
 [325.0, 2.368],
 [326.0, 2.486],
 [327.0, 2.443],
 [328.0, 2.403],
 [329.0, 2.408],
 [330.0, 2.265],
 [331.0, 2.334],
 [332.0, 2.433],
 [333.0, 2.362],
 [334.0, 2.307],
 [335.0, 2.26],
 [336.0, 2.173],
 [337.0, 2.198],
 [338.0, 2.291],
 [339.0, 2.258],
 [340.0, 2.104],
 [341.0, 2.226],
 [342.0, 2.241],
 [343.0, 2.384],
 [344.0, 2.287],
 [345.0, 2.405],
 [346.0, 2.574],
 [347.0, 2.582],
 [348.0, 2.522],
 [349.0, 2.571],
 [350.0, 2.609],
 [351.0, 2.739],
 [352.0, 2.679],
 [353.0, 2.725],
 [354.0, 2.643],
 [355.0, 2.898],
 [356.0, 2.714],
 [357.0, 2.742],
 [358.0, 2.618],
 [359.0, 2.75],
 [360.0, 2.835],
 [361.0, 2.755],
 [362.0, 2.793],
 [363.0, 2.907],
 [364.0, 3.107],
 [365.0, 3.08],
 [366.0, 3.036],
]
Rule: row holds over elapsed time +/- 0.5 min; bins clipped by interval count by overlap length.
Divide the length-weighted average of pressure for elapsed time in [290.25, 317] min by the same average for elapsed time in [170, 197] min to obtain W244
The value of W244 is 1.30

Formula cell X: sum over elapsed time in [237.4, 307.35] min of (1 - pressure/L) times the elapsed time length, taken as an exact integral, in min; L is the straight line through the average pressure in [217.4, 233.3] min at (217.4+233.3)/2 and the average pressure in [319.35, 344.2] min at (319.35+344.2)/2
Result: 4.8 min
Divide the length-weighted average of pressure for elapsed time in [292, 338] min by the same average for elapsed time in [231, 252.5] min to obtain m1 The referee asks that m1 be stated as 0.88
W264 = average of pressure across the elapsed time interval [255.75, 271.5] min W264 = 2.55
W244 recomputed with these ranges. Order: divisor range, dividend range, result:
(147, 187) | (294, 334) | 1.07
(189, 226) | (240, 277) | 0.90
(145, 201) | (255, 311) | 1.12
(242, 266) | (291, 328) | 1.03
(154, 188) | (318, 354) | 1.02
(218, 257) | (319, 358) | 0.80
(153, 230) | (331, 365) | 0.94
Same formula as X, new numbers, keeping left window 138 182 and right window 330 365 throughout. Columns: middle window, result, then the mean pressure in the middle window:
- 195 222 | -4.21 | 2.99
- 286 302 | -1.86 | 2.85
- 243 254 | -0.51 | 2.69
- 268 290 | -2.02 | 2.8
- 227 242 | -3.63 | 3.2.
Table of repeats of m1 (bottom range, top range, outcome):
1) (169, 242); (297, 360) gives 0.92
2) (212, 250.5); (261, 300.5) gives 0.86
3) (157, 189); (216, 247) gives 1.40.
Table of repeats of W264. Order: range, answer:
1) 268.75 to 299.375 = 2.81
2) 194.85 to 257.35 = 3.01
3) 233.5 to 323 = 2.74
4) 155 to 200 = 2.37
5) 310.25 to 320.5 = 2.66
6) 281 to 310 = 2.85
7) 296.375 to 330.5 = 2.63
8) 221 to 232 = 3.5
